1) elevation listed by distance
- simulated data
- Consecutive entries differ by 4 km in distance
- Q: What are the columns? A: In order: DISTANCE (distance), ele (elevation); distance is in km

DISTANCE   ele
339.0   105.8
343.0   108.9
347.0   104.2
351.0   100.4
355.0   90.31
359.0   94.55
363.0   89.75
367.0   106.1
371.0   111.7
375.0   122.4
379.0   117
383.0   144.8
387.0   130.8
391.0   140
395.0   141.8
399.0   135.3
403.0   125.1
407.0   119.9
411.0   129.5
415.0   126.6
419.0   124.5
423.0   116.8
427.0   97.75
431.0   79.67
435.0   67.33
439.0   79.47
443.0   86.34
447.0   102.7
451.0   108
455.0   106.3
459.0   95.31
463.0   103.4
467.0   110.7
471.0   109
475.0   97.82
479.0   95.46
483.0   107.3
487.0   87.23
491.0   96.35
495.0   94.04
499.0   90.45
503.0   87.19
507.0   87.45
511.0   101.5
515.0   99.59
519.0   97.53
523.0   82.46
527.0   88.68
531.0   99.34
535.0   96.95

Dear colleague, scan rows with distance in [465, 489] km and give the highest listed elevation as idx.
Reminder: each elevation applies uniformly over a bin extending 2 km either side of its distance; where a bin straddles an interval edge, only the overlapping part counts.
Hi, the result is 110.7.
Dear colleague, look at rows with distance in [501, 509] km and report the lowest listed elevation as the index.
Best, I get 87.19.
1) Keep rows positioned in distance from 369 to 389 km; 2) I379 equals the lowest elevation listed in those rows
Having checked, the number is 111.7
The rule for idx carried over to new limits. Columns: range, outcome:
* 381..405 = 144.8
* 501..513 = 101.5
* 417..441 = 124.5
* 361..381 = 122.4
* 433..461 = 108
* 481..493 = 107.3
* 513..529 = 99.59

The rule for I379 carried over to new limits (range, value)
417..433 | 79.67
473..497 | 87.23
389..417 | 119.9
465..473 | 109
